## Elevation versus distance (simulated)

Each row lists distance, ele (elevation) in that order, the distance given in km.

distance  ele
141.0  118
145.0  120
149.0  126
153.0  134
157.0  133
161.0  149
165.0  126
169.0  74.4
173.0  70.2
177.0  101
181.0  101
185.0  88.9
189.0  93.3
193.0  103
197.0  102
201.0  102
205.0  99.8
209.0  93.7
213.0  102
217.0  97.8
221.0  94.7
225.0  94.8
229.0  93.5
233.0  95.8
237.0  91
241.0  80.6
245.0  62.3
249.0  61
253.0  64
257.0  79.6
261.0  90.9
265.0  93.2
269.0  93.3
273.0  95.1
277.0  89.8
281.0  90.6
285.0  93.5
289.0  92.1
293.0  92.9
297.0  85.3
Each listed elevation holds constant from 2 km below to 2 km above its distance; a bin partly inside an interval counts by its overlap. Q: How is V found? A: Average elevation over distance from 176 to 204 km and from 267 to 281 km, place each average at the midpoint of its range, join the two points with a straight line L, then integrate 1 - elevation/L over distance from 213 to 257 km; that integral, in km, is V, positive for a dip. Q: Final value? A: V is 5.2 km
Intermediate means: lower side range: 98.7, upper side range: 92.4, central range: 84.2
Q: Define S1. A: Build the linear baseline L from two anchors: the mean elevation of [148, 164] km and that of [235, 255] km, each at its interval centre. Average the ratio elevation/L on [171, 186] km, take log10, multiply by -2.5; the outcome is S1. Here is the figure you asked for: 0.30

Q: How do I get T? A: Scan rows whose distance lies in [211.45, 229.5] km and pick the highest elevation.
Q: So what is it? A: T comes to 102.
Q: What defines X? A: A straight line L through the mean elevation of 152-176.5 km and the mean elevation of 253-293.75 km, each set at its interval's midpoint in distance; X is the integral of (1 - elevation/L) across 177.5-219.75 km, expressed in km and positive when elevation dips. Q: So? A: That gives 2.8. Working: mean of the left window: 113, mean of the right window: 89.7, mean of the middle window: 98.4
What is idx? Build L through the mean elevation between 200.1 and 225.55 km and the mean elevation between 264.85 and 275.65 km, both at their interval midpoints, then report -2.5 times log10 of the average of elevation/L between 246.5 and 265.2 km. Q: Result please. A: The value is 0.24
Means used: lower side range 97.8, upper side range 93.7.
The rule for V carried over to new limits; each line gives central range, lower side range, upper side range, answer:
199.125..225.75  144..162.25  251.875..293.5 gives 3.09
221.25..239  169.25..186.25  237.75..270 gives -2.71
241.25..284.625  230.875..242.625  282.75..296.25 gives 4.05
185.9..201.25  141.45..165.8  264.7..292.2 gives 2.51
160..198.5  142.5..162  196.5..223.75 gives 5.43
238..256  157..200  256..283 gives 4.74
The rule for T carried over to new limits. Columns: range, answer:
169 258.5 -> 103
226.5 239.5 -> 95.8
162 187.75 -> 126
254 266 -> 93.2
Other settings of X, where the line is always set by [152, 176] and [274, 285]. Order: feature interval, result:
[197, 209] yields 0.7 km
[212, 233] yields 1.2 km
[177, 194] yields 1.9 km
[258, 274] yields 0.3 km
